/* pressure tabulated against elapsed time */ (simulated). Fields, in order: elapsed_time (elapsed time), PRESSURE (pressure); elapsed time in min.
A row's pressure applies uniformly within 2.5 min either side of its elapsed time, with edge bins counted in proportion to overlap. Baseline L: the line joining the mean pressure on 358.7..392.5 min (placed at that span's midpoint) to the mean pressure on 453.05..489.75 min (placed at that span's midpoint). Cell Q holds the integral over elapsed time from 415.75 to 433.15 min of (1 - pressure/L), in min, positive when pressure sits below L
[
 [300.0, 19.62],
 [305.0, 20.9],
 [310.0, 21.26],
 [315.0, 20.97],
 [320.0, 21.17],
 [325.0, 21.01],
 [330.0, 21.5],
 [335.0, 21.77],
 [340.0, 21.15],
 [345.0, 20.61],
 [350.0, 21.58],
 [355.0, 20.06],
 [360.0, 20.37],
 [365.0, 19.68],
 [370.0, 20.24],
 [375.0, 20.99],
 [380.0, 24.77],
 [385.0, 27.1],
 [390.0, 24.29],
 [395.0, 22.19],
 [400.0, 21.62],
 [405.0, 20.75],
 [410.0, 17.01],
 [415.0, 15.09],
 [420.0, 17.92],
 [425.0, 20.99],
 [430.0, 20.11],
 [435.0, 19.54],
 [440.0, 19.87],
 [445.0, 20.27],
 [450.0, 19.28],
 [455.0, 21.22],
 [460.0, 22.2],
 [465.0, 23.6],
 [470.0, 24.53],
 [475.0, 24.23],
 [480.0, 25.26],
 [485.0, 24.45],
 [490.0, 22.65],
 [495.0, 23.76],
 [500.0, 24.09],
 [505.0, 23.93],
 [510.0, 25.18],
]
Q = 2.9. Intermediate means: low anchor 22.6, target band 19.2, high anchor 23.6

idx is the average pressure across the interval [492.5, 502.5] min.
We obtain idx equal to 23.9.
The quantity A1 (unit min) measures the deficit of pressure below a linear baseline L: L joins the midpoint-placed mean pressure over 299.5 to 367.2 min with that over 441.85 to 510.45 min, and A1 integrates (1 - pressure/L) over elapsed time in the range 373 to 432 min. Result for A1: 2.3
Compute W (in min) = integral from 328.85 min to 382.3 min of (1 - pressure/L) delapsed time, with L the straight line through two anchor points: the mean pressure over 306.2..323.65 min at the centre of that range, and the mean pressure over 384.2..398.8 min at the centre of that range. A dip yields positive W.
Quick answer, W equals 3.50 min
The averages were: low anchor 21.1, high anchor 24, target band 21.1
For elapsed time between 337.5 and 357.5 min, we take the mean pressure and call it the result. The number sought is 20.9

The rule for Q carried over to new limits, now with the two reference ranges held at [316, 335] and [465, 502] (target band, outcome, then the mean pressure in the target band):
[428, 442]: 2.1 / 19.8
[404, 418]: 3.4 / 17.3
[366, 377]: 0.8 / 20.5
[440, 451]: 1.7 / 19.9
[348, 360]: 0.6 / 20.7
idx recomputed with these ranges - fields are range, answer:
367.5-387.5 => 23.3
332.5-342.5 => 21.5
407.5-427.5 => 17.8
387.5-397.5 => 23.2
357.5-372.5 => 20.1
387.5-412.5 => 21.2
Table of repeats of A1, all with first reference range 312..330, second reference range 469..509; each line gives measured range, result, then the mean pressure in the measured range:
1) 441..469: 2.53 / 21.4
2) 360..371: 0.95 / 20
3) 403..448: 7.74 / 19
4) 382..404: -1.19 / 23.6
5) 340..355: 0.46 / 20.9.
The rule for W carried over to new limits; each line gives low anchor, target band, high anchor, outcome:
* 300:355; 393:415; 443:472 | 1.80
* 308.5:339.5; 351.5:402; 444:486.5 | -0.61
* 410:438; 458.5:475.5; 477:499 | -1.06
